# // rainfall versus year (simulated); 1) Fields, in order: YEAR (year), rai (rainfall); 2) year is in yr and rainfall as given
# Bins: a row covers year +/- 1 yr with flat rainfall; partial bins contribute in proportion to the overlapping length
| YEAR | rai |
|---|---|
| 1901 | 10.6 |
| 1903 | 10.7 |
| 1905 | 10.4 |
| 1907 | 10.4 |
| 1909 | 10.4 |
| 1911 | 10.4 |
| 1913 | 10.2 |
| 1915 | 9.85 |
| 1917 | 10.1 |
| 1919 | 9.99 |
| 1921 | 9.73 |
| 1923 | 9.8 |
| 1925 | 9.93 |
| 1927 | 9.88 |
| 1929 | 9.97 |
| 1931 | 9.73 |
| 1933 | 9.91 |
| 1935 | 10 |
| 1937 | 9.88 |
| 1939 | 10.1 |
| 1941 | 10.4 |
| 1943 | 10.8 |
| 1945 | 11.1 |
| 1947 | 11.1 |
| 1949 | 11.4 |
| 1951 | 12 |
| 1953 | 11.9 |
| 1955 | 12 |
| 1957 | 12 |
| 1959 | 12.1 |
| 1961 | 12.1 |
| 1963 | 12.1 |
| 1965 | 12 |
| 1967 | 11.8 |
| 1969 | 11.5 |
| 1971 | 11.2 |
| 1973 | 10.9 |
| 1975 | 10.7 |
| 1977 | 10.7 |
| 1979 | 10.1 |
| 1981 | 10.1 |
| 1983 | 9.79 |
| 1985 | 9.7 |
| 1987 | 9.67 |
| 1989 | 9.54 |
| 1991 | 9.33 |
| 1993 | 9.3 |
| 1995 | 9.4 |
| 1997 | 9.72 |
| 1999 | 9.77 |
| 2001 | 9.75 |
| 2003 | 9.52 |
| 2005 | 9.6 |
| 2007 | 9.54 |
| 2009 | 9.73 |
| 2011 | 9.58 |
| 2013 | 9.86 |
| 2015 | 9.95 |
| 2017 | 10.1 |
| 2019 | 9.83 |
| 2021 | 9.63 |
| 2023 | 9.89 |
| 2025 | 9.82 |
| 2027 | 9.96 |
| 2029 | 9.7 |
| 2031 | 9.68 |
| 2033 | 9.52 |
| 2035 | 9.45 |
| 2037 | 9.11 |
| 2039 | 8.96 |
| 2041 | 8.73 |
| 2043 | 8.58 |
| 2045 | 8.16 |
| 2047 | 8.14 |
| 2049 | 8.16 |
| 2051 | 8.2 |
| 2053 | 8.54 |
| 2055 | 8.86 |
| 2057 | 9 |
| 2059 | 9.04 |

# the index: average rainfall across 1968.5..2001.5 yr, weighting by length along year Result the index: 10.1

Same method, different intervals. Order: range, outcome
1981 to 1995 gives 9.58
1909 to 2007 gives 10.5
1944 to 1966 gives 11.8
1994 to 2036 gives 9.71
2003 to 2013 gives 9.63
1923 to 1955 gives 10.6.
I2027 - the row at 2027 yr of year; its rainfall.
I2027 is 9.96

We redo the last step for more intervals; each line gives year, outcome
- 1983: 9.79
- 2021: 9.63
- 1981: 10.1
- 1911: 10.4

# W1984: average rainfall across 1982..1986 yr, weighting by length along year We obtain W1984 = 9.74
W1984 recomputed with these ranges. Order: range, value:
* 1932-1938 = 9.93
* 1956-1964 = 12.1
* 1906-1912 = 10.4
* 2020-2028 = 9.83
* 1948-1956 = 11.8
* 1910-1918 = 10.1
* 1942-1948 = 11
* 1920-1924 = 9.77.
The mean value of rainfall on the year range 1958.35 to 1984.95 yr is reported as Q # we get 11.1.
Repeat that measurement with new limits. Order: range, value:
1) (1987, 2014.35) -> 9.6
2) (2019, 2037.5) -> 9.66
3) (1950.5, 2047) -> 10.1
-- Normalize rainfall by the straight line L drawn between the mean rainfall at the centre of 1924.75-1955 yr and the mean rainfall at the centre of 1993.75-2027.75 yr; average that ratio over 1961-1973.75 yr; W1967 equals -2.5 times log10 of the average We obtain -0.14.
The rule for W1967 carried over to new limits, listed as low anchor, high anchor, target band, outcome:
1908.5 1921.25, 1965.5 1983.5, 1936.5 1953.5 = -0.051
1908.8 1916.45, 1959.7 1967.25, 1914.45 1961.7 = 0.046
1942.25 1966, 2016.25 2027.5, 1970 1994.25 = 0.091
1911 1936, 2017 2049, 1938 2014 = -0.102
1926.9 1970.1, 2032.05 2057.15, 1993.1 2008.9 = 0.022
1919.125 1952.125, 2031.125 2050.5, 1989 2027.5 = -0.049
